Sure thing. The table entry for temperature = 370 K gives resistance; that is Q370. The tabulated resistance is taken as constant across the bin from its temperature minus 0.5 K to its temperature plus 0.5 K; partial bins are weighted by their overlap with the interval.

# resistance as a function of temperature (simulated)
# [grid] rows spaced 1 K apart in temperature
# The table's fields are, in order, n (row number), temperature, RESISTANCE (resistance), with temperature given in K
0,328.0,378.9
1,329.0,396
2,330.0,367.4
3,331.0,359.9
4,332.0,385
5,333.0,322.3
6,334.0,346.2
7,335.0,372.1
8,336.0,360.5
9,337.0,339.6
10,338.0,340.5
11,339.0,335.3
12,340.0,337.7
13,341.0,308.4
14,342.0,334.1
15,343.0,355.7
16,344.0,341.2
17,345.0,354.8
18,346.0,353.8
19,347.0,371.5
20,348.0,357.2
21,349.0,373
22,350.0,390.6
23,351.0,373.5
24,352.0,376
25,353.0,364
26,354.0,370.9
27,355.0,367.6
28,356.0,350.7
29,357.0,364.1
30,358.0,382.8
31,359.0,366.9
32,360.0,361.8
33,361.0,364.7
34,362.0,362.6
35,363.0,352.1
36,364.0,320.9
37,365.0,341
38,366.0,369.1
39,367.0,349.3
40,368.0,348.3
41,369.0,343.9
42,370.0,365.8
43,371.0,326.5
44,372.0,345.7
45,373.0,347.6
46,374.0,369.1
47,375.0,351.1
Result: 365.8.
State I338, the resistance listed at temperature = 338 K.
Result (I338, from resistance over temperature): 340.5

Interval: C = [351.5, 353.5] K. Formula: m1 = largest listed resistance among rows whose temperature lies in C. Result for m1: 376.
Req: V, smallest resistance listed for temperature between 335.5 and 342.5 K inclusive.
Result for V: 308.4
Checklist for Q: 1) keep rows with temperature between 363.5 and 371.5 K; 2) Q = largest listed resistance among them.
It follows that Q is 369.1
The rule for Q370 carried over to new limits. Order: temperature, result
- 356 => 350.7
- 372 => 345.7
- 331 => 359.9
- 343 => 355.7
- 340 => 337.7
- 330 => 367.4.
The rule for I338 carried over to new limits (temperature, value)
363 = 352.1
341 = 308.4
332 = 385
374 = 369.1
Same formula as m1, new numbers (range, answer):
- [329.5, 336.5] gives 385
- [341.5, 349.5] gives 373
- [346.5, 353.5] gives 390.6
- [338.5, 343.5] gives 355.7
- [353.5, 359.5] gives 382.8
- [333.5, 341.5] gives 372.1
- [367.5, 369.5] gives 348.3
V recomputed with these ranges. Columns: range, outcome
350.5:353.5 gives 364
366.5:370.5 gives 343.9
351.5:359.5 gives 350.7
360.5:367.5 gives 320.9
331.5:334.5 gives 322.3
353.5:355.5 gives 367.6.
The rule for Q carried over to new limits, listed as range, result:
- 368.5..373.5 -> 365.8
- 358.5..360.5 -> 366.9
